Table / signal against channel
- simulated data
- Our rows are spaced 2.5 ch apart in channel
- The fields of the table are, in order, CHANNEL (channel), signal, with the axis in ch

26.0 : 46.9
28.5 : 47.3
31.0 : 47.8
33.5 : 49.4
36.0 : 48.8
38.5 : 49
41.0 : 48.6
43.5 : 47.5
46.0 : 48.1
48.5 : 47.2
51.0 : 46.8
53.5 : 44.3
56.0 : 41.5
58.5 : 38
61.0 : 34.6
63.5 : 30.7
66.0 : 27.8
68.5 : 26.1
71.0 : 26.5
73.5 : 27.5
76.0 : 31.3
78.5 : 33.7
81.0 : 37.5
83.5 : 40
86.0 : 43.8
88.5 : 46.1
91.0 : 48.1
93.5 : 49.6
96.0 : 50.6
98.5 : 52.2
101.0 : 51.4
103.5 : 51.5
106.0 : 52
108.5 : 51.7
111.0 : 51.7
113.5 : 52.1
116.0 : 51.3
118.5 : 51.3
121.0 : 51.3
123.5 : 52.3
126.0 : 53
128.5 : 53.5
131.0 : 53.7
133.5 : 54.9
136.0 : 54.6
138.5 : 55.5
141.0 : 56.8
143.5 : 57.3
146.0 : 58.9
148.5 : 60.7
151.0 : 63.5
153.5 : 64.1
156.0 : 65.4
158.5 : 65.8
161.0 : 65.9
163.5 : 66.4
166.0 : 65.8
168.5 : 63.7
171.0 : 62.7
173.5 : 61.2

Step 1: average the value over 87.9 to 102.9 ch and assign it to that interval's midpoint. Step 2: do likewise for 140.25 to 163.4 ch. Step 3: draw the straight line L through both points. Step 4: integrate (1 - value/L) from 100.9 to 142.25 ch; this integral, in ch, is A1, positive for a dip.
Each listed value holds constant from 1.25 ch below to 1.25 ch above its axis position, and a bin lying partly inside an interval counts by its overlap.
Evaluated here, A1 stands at 2.0 ch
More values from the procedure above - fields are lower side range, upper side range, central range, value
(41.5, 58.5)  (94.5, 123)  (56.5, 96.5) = 9.5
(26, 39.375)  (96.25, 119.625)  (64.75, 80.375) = 6.5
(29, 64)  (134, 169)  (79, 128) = 4.4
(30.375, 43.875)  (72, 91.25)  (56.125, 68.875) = 3.0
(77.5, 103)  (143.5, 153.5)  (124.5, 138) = 0.6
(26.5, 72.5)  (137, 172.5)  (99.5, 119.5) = 0.7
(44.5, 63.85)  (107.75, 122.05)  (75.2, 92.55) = 2.3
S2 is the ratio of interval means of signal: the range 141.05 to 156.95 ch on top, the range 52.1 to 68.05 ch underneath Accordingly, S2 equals 1.7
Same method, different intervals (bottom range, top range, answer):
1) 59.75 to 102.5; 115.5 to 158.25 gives 1.46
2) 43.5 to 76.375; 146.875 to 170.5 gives 1.75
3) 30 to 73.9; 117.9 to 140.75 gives 1.31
